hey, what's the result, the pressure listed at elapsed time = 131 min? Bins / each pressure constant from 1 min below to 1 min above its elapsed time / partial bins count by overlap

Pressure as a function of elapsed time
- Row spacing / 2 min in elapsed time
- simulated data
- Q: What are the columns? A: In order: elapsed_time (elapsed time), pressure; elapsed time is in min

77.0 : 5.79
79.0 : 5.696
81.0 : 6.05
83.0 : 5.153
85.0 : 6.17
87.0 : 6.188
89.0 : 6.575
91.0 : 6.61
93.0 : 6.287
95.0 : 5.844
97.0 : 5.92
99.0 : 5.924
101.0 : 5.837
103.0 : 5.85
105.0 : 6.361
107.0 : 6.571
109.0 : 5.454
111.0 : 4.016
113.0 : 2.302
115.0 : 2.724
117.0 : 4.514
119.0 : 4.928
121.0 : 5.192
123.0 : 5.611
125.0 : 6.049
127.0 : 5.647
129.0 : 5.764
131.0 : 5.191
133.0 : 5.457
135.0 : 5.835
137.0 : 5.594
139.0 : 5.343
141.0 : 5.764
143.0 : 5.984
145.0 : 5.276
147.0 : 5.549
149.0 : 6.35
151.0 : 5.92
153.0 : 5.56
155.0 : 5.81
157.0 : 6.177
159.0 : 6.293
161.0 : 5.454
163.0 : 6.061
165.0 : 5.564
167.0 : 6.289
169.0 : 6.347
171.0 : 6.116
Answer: 5.191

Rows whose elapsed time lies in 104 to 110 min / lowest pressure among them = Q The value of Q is 5.454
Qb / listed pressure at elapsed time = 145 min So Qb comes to 5.276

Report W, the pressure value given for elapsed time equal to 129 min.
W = 5.764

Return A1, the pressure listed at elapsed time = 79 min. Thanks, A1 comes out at 5.696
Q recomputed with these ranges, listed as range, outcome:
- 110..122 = 2.302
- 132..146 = 5.276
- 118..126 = 4.928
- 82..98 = 5.153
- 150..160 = 5.56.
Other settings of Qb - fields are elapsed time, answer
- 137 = 5.594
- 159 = 6.293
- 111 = 4.016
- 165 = 5.564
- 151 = 5.92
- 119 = 4.928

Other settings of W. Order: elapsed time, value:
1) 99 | 5.924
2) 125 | 6.049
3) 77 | 5.79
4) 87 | 6.188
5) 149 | 6.35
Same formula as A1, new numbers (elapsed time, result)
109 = 5.454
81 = 6.05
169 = 6.347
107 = 6.571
